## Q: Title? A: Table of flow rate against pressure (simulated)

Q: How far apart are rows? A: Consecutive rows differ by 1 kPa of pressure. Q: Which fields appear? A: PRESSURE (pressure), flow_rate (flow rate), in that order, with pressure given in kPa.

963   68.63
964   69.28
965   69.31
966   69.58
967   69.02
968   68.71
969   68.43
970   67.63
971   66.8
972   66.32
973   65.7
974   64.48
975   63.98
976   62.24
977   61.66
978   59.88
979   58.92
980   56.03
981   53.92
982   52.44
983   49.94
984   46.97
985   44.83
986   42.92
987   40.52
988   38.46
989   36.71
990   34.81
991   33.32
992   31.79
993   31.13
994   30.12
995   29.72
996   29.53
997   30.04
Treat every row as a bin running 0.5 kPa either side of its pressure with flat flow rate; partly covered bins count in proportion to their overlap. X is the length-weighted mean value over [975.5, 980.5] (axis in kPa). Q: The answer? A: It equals 59.7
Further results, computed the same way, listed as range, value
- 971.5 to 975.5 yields 65.1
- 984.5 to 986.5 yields 43.9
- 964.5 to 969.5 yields 69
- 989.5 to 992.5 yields 33.3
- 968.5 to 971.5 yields 67.6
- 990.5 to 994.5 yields 31.6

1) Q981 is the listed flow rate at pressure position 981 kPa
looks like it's 53.92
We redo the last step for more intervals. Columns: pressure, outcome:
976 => 62.24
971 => 66.8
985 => 44.83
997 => 30.04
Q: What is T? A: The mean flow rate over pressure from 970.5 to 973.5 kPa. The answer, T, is 66.3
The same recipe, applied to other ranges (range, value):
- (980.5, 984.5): 50.8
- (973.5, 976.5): 63.6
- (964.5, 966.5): 69.4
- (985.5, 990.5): 38.7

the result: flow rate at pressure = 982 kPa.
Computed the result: 52.44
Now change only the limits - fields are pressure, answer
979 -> 58.92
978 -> 59.88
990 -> 34.81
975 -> 63.98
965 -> 69.31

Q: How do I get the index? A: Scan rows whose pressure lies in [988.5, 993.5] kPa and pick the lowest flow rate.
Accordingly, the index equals 31.13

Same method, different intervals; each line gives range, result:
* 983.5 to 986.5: 42.92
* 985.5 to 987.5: 40.52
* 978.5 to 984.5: 46.97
